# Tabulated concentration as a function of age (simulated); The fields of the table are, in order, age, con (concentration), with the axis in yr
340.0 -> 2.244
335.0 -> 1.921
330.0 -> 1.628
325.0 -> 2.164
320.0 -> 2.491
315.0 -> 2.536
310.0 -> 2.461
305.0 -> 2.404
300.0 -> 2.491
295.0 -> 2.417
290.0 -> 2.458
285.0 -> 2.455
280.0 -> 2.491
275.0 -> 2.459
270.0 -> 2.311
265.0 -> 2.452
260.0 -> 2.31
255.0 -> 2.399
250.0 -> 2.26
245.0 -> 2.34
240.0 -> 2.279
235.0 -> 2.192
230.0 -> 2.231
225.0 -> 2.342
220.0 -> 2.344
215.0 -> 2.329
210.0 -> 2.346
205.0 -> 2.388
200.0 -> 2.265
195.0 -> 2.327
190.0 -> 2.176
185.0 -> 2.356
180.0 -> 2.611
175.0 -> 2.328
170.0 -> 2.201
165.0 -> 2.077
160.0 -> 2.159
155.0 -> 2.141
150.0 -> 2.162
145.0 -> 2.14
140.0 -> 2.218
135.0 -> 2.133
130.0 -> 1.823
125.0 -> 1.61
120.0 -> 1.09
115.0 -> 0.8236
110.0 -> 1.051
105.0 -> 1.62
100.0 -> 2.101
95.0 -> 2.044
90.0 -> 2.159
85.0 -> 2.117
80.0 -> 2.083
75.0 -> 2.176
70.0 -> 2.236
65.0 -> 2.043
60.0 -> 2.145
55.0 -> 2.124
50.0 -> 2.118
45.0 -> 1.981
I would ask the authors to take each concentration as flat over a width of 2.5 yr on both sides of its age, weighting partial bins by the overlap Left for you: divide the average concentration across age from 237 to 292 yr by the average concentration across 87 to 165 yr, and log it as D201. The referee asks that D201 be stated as 1.3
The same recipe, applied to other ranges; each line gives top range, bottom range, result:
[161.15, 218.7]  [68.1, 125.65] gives 1.31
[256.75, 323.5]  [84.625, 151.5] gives 1.37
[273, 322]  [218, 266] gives 1.07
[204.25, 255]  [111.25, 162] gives 1.28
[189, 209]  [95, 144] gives 1.40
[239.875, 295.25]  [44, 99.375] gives 1.13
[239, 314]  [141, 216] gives 1.06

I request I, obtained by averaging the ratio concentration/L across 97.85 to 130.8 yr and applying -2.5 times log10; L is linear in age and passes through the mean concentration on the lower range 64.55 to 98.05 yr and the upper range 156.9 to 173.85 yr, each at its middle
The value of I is 0.45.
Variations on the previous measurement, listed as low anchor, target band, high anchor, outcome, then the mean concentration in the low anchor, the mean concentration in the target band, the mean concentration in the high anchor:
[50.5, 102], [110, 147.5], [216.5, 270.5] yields 0.31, 2.12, 1.65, 2.31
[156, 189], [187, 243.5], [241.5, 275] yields 0.01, 2.28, 2.29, 2.35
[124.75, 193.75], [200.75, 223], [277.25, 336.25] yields -0.05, 2.17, 2.34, 2.34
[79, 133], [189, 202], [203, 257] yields -0.06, 1.68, 2.26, 2.31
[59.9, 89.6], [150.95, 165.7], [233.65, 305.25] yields 0.05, 2.13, 2.14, 2.38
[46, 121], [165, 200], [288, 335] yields -0.12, 1.88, 2.31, 2.32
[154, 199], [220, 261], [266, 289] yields 0.04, 2.27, 2.3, 2.43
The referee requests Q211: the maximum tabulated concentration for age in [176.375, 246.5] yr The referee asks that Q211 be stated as 2.611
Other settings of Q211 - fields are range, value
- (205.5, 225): 2.346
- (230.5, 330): 2.536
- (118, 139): 2.133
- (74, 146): 2.218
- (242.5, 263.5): 2.399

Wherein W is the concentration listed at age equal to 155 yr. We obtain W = 2.141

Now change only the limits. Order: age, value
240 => 2.279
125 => 1.61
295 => 2.417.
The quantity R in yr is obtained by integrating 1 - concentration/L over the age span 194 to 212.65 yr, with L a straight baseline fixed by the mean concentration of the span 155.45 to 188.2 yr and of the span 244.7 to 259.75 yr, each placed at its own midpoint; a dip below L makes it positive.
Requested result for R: -0.3 yr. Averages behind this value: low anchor 2.28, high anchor 2.33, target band 2.33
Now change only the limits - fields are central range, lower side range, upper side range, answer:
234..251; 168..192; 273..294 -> 1.0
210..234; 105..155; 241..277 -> -1.6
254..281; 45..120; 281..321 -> -0.3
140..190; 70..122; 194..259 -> -4.6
